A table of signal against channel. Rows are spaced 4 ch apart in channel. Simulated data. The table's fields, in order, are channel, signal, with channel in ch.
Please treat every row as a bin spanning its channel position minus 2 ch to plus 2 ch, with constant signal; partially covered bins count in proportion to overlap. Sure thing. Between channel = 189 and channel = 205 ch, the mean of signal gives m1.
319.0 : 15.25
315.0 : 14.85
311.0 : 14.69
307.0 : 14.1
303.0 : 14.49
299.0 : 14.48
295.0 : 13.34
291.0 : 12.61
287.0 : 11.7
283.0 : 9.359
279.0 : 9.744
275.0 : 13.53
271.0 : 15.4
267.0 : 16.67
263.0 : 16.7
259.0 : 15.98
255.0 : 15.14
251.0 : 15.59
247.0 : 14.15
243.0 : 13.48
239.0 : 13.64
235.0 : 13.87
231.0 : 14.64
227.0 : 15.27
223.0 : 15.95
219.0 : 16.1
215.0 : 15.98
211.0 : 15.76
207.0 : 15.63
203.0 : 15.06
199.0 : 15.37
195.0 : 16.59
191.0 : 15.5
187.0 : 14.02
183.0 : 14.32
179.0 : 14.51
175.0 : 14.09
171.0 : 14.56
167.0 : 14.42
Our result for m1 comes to 15.6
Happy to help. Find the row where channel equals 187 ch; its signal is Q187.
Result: 14.02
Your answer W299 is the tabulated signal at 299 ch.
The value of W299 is 14.48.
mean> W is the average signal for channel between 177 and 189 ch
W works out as 14.3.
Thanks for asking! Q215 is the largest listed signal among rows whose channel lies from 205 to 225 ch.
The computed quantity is 16.1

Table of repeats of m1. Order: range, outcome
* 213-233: 15.6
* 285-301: 13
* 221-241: 14.7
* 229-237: 14.3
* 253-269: 16.1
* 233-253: 14.1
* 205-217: 15.8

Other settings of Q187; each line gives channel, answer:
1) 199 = 15.37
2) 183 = 14.32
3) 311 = 14.69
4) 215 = 15.98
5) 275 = 13.53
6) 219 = 16.1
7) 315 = 14.85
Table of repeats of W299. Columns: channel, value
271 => 15.4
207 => 15.63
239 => 13.64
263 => 16.7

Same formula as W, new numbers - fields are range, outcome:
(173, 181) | 14.3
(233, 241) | 13.8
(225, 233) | 15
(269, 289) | 11.9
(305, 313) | 14.4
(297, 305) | 14.5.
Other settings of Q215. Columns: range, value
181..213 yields 16.59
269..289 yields 15.4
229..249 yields 14.64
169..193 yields 15.5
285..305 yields 14.49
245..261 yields 15.98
